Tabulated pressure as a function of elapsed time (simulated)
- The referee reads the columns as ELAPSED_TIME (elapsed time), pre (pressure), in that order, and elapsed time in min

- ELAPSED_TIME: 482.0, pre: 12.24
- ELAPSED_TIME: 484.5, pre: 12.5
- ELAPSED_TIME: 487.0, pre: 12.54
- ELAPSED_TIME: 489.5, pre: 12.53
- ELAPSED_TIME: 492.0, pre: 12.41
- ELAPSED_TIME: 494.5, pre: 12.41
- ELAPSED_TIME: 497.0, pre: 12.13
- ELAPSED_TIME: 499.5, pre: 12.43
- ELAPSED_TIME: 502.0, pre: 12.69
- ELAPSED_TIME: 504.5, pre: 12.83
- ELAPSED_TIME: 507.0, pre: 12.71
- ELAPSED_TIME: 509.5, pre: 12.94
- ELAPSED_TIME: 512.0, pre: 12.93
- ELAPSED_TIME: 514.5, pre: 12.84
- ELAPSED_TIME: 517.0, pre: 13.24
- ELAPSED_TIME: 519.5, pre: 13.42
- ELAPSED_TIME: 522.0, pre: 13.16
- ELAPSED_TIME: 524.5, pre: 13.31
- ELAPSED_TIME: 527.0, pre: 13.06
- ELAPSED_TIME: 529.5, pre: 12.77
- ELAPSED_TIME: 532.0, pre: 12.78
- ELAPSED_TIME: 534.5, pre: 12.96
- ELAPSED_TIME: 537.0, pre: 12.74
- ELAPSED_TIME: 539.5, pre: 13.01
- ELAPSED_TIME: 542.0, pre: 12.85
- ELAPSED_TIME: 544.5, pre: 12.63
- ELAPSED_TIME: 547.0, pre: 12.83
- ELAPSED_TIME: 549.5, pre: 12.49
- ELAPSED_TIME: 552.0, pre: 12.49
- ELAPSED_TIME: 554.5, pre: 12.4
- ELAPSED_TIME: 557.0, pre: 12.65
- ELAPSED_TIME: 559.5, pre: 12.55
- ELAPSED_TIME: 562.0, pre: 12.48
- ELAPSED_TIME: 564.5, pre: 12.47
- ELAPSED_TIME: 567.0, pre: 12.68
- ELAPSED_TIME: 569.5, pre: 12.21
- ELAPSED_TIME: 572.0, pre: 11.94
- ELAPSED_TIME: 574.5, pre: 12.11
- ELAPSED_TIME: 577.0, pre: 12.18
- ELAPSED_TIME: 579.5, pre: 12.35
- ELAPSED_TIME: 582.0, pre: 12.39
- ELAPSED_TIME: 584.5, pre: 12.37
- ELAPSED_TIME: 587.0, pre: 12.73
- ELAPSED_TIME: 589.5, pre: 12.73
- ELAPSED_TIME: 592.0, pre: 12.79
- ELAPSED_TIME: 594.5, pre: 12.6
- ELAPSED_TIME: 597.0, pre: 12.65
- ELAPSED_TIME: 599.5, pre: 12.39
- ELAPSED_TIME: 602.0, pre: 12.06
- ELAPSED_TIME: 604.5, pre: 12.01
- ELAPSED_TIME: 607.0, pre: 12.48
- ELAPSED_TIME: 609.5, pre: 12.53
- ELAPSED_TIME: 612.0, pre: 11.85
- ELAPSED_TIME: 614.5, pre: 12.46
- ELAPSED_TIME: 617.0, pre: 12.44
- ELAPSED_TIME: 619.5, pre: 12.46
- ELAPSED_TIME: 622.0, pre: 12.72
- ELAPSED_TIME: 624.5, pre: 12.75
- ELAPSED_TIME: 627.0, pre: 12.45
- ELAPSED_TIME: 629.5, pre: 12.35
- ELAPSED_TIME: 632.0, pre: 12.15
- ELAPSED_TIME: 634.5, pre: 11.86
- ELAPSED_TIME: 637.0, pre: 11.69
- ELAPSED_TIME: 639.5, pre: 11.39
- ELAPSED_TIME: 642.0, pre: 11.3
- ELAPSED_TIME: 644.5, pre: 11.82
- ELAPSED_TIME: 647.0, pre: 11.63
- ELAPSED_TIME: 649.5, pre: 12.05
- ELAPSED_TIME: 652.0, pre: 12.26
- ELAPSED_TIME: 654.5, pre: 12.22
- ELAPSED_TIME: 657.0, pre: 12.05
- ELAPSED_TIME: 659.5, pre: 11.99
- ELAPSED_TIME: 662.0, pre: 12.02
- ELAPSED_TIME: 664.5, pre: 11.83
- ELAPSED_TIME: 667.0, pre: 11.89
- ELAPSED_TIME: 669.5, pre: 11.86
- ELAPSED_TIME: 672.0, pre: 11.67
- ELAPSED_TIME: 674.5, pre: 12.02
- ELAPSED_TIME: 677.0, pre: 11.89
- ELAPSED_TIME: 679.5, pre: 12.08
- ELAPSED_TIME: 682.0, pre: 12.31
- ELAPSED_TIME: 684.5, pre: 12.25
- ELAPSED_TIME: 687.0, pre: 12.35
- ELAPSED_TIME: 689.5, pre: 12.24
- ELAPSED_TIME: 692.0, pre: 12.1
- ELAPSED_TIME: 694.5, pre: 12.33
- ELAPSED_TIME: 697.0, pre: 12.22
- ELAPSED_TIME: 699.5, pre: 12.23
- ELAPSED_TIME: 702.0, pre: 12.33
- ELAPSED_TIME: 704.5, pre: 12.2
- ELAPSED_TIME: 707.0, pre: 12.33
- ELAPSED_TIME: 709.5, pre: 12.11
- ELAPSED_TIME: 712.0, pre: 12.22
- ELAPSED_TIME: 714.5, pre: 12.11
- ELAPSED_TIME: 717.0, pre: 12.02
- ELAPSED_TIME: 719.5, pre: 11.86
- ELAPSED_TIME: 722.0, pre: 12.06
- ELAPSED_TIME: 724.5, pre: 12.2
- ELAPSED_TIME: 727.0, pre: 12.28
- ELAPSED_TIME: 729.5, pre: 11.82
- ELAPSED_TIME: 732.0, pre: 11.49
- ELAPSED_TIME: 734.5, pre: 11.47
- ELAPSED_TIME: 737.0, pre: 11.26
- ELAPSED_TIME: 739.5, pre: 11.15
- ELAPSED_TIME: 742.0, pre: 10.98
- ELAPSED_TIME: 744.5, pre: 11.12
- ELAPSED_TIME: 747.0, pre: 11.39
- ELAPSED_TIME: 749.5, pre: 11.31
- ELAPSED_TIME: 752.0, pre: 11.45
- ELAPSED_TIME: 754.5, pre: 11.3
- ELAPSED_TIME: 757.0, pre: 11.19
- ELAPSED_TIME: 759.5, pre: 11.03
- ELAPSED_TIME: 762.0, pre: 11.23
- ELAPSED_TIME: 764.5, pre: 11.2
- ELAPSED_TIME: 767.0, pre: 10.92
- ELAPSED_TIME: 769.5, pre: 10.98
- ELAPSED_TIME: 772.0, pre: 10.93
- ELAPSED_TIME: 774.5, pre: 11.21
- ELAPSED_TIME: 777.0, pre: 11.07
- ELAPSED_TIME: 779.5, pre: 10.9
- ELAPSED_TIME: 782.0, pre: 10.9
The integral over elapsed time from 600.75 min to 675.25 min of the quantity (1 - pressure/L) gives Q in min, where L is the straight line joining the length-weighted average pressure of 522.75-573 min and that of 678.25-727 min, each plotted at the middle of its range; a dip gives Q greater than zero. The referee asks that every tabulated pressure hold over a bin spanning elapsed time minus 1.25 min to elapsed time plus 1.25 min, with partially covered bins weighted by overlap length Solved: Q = 1.9 min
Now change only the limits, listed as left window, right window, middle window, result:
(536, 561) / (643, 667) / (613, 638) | -0.35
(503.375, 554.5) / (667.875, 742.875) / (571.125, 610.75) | 0.54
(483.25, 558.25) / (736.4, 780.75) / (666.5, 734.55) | -3.22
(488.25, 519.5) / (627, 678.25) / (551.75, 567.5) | -0.15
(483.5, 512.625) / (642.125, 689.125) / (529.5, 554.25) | -0.62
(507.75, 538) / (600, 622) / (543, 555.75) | 0.23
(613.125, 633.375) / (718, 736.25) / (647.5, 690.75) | 0.53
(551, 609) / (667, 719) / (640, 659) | 0.55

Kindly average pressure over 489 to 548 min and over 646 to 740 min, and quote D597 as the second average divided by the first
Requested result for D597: 0.94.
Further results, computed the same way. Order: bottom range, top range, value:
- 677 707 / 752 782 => 0.91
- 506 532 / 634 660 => 0.91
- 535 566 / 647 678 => 0.95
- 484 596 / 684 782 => 0.92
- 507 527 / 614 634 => 0.95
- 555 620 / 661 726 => 0.98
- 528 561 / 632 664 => 0.93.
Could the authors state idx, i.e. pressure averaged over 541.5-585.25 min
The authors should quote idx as 12.4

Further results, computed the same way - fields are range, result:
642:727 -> 12.1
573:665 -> 12.2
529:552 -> 12.8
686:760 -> 11.8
